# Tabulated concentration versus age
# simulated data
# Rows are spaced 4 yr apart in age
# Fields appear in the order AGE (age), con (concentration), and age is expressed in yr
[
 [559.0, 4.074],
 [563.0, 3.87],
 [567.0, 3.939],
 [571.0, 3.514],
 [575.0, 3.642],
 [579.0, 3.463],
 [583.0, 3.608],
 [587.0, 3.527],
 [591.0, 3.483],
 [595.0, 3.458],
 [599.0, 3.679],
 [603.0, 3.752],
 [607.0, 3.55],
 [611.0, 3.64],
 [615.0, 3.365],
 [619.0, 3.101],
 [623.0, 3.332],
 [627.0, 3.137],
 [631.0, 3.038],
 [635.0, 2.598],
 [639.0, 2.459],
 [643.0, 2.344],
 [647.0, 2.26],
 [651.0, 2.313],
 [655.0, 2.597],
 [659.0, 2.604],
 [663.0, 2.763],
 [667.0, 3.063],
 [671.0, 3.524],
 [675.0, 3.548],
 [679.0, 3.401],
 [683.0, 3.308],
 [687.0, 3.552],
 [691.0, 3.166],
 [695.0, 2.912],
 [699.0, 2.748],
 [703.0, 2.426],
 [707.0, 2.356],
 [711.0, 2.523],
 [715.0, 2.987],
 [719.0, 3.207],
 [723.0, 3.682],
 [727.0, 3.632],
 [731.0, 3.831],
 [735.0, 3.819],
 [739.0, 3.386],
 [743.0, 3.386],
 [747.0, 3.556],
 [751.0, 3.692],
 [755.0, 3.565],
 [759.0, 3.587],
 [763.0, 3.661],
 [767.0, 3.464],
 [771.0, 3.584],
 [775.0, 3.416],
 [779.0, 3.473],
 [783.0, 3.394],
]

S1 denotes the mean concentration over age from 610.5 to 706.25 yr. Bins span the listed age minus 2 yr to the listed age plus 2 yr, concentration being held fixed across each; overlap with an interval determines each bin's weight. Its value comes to 2.95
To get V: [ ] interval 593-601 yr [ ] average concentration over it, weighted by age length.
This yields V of 3.57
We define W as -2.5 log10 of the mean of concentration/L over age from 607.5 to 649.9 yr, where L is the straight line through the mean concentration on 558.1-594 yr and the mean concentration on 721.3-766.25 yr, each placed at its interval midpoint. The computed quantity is 0.24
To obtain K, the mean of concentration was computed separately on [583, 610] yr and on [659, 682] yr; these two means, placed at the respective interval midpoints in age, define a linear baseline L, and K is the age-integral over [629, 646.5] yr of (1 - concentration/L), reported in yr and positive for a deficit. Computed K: 4.11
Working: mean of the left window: 3.58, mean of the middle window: 2.58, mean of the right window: 3.2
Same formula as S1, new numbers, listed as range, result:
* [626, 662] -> 2.58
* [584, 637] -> 3.36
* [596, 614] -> 3.63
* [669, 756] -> 3.28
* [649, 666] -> 2.6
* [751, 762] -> 3.6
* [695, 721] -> 2.72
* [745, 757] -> 3.6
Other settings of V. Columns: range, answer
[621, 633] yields 3.17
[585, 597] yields 3.49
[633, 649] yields 2.42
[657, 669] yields 2.81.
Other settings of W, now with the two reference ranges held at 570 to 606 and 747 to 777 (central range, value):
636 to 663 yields 0.404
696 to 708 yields 0.362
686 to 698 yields 0.138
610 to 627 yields 0.080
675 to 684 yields 0.052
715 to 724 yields 0.079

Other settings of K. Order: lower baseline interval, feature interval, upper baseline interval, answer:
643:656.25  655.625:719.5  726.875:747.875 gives -2.7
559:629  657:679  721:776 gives 2.7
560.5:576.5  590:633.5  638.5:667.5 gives -3.8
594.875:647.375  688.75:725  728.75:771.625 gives 5.8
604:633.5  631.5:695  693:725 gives 3.5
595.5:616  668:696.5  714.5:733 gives 1.6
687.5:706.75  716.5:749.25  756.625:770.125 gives -3.3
